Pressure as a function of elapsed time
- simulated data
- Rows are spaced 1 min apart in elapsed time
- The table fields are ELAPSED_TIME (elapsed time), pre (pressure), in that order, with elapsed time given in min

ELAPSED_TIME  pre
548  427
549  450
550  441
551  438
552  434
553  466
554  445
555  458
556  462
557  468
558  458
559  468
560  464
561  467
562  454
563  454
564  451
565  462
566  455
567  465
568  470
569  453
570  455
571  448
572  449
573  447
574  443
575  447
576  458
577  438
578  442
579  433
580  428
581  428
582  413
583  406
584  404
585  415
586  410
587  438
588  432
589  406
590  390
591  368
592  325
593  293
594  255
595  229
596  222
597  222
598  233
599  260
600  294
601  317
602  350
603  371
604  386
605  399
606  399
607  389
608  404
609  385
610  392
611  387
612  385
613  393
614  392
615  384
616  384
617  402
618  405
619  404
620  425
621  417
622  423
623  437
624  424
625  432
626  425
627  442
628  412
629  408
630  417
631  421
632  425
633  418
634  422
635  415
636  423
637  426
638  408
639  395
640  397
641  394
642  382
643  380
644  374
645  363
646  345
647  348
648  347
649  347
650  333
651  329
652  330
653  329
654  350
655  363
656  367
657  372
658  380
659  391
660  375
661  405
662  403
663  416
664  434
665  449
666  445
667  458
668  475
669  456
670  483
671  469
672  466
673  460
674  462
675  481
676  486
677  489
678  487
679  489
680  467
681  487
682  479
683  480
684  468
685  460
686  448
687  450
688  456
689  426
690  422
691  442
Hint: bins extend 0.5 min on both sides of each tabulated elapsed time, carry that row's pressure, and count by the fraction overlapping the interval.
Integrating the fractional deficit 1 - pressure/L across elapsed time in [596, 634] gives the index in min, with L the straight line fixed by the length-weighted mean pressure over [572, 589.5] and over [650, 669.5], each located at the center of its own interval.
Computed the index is 2.7 min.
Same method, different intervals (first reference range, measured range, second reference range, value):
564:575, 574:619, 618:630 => 6.6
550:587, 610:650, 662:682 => 5.0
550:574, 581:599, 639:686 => 4.1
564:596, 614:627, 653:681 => 0.3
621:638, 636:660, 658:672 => 3.4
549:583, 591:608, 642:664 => 4.2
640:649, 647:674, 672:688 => 1.0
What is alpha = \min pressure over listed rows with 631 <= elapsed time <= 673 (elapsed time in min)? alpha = 329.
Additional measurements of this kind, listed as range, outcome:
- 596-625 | 222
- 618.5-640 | 395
